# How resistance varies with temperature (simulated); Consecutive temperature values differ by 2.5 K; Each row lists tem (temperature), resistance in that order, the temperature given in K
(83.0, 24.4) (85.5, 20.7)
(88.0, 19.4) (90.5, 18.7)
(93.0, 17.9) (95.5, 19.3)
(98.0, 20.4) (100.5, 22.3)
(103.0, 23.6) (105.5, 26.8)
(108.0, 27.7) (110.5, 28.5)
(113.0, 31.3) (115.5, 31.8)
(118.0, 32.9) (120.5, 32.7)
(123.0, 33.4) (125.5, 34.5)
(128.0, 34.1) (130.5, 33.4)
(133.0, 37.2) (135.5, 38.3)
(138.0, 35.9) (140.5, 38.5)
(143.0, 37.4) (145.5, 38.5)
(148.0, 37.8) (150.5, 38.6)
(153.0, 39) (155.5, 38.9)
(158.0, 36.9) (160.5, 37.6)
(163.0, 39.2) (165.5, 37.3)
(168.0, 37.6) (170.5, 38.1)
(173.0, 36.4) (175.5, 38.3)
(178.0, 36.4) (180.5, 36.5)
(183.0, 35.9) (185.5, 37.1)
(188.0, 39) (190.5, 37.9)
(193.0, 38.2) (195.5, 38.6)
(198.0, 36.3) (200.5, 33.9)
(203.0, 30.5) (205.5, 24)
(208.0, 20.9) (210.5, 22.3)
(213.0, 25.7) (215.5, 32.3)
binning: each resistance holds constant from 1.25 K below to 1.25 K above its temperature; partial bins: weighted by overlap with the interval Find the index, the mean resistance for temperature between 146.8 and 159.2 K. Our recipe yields 38.2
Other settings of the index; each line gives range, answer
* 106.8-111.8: 28.1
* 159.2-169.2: 37.9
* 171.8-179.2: 37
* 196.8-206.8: 31.1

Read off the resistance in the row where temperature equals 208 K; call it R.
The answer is 20.9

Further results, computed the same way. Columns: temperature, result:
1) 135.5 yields 38.3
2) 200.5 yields 33.9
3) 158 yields 36.9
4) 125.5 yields 34.5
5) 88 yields 19.4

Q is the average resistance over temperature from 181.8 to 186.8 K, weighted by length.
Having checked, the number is 36.5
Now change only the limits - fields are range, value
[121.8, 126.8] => 34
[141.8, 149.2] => 37.9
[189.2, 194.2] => 38.1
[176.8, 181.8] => 36.4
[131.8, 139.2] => 37.1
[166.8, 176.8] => 37.6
